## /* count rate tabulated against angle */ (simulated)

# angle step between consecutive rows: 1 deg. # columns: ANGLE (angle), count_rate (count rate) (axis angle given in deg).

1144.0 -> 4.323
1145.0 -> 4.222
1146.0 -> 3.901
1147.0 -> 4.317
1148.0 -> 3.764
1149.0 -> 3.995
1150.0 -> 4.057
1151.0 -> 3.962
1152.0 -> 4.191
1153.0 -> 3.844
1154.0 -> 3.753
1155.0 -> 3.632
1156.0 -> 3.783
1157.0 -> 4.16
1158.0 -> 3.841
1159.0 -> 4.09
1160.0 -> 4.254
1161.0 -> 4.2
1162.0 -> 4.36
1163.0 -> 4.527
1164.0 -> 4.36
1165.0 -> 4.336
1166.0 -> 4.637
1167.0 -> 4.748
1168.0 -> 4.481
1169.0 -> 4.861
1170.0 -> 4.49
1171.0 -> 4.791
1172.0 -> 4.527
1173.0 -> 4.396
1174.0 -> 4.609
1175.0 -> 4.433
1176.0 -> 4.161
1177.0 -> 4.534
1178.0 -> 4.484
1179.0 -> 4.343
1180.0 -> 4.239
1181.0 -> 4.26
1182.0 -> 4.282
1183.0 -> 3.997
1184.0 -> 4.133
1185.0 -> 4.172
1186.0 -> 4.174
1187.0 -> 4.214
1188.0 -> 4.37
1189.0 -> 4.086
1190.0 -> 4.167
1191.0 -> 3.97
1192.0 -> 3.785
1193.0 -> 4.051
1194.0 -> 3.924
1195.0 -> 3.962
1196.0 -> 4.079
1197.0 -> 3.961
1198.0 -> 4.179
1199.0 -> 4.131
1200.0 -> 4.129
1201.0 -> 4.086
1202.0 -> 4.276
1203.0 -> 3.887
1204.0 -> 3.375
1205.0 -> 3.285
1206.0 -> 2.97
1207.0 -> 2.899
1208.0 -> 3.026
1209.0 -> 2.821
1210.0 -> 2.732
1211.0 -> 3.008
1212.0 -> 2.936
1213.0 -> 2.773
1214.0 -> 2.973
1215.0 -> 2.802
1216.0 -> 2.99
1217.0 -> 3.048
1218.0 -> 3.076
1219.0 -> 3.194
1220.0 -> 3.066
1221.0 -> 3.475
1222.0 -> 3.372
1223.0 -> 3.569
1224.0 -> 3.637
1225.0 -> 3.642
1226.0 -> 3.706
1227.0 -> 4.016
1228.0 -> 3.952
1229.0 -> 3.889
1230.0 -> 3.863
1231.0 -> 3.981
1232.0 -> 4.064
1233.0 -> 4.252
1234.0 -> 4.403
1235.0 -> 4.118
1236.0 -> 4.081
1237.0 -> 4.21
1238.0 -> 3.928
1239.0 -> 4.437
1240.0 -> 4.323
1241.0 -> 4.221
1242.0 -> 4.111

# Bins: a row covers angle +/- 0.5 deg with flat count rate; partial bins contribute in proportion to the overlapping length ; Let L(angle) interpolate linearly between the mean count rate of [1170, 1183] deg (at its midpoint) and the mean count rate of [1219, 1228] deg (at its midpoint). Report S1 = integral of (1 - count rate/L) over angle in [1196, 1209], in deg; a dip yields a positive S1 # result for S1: 0.9 deg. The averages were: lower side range 4.41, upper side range 3.56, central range 3.67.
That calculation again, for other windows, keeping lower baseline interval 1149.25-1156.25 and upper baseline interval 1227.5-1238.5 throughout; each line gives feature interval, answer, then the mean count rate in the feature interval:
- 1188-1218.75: 3.7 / 3.52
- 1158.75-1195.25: -3.4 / 4.31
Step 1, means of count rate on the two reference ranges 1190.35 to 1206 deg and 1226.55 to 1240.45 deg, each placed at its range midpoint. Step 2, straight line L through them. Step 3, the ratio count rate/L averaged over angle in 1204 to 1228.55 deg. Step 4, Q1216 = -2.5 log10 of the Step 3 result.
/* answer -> 0.242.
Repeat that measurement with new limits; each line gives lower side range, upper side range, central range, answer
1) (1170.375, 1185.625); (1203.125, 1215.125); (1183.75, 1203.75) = -0.12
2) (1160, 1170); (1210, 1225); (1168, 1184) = -0.05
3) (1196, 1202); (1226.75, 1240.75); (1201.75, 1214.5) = 0.30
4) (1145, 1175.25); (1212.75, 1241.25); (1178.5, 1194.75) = -0.03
